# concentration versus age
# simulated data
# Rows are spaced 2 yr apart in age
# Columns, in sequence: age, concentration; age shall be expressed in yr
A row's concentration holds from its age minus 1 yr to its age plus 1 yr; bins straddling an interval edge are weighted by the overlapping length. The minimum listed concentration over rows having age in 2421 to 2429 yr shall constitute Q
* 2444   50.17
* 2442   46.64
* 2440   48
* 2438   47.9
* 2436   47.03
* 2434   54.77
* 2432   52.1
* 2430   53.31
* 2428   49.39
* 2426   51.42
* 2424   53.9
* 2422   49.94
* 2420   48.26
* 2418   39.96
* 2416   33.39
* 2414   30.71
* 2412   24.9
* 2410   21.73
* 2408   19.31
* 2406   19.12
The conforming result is 49.39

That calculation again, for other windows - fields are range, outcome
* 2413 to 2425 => 30.71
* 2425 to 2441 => 47.03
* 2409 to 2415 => 21.73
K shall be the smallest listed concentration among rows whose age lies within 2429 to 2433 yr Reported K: 52.1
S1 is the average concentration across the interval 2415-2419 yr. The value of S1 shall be 36.7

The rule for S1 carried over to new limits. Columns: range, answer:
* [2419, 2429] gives 50.6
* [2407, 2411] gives 20.5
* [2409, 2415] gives 25.8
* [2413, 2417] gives 32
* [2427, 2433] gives 51.6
